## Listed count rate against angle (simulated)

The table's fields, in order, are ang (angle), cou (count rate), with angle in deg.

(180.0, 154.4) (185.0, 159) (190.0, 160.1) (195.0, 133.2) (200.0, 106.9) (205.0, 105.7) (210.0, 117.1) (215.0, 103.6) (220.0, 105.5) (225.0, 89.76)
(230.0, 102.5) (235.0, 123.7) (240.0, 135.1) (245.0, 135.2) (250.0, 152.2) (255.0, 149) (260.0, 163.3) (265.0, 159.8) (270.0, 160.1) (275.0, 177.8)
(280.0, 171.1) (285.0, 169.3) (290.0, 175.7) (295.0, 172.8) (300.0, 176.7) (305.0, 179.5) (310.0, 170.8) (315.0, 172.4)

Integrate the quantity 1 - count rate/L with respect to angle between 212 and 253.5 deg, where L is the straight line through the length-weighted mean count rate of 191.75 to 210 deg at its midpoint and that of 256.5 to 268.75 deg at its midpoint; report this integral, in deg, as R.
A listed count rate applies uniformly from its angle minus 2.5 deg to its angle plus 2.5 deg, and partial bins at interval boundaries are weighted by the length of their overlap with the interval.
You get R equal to 6.3 deg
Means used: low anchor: 117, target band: 119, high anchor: 160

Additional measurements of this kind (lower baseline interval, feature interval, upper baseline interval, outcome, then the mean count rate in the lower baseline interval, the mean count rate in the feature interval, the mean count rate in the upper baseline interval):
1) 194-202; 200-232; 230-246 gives 4.6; 118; 104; 126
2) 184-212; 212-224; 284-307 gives 3.1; 129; 103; 175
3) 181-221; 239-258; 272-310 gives 0.9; 126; 144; 174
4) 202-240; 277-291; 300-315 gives -1.3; 109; 172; 175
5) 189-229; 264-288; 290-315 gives -1.7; 113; 168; 175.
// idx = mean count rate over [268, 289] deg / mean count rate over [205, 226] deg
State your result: 1.6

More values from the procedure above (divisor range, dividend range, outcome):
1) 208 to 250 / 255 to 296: 1.44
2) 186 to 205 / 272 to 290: 1.31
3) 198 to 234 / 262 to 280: 1.58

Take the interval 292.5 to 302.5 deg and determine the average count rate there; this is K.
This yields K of 175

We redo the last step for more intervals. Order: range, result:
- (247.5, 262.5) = 155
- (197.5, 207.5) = 106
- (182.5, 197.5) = 151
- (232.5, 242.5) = 129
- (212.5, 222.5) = 105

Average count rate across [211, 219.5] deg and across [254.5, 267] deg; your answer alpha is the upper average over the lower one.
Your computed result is 1.49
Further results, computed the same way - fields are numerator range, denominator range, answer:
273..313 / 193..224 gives 1.57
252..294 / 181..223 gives 1.33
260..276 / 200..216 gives 1.51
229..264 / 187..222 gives 1.17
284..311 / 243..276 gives 1.12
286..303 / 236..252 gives 1.26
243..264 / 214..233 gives 1.50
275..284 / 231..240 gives 1.40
